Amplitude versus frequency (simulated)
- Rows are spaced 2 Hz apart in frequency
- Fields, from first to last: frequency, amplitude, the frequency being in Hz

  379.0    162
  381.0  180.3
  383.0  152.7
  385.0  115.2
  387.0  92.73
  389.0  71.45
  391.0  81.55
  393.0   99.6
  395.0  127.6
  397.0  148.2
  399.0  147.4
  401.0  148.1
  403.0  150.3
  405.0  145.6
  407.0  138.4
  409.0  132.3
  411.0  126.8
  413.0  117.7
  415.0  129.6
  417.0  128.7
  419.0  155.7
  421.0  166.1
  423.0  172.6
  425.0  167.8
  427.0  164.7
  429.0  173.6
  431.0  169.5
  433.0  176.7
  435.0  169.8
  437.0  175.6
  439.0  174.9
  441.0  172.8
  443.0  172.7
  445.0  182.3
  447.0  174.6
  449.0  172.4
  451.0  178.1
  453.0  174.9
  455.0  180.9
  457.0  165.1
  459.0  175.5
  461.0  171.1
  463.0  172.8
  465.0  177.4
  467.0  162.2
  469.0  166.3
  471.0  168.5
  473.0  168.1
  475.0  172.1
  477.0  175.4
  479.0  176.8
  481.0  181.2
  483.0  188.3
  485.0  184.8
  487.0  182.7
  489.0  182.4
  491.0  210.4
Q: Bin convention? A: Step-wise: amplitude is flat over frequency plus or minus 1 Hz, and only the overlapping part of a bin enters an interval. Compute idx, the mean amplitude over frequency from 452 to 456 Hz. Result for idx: 178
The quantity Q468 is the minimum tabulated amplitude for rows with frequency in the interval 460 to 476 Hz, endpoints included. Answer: 162.2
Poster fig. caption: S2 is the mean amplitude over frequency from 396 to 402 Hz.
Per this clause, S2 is 148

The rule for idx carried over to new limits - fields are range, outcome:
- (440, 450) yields 175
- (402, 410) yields 142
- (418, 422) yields 161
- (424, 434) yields 170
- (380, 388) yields 135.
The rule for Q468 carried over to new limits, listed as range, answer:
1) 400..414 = 117.7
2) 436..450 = 172.4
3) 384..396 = 71.45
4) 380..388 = 92.73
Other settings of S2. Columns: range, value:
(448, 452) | 175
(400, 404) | 149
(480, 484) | 185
